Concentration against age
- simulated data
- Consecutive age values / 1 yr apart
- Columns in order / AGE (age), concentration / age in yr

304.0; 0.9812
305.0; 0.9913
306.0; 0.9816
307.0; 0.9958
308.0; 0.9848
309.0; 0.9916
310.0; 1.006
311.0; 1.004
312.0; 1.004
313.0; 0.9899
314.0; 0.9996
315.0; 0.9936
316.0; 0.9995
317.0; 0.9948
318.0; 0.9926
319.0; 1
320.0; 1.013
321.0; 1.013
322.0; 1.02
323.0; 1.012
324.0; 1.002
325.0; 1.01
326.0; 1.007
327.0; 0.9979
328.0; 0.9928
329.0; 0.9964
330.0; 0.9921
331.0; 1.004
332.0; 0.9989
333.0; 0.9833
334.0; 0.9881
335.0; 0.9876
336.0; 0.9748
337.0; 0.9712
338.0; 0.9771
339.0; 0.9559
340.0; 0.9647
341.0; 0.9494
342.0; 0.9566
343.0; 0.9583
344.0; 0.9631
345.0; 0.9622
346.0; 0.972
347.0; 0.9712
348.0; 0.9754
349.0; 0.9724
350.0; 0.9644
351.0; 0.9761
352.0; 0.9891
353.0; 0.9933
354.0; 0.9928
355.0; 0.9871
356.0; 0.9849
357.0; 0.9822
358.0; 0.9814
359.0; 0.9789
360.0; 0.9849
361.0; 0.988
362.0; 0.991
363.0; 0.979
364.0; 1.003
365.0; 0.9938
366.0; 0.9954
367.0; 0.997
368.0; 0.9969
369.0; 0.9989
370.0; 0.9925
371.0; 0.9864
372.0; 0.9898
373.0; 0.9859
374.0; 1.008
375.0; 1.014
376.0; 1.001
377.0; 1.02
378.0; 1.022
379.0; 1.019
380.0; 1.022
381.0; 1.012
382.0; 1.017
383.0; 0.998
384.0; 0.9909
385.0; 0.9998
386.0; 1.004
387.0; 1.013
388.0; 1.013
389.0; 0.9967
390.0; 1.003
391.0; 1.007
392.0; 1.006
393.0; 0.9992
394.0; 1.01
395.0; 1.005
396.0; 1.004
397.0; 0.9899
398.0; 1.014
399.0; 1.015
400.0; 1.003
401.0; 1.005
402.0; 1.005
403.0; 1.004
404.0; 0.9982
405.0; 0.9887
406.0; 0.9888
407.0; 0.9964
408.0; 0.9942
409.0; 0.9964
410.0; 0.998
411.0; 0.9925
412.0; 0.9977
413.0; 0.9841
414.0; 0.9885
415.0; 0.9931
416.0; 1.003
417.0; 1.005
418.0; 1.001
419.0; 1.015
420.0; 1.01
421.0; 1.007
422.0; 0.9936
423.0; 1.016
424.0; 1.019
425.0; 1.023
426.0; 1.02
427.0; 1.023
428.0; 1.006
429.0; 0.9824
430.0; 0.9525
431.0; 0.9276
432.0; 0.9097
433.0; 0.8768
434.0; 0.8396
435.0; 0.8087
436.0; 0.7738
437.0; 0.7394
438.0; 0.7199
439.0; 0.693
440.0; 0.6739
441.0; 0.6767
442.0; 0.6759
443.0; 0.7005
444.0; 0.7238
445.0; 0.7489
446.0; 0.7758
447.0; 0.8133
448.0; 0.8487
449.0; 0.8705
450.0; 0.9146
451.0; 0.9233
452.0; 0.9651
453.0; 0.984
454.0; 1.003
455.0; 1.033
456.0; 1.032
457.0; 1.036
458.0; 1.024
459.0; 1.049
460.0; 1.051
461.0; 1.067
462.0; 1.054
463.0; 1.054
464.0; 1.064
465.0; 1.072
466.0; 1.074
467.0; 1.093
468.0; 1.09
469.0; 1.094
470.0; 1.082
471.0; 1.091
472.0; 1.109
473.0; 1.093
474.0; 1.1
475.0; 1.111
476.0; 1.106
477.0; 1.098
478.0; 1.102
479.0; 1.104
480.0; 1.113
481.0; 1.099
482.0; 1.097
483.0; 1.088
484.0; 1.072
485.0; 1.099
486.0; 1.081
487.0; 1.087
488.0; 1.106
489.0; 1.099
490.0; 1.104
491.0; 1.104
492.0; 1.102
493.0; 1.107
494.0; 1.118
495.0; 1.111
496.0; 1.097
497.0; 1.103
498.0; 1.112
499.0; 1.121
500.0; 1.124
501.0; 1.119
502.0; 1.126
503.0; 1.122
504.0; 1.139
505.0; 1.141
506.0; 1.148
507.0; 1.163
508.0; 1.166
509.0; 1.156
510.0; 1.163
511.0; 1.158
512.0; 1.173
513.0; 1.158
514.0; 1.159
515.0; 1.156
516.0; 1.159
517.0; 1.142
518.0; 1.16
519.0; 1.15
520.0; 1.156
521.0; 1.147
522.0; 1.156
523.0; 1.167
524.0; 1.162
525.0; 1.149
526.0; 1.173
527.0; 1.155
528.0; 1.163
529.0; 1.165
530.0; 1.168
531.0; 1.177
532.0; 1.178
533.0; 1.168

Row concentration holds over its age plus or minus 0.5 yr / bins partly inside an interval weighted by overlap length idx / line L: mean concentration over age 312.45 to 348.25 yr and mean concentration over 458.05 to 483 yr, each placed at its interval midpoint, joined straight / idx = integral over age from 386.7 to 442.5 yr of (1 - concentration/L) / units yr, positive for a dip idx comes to 4.9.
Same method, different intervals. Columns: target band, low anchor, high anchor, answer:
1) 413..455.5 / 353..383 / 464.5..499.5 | 6.3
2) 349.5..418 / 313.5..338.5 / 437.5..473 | -1.8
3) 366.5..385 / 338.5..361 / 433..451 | -1.8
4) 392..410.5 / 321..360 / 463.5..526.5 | 0.6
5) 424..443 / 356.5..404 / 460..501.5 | 3.6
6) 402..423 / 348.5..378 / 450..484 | 0.6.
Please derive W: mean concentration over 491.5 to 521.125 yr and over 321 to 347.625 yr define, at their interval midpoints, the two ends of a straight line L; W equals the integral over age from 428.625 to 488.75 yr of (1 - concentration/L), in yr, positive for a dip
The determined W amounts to 6.90 yr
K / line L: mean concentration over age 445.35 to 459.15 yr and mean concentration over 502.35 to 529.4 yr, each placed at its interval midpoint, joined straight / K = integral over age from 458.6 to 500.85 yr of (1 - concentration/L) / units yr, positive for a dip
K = -2.4 yr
